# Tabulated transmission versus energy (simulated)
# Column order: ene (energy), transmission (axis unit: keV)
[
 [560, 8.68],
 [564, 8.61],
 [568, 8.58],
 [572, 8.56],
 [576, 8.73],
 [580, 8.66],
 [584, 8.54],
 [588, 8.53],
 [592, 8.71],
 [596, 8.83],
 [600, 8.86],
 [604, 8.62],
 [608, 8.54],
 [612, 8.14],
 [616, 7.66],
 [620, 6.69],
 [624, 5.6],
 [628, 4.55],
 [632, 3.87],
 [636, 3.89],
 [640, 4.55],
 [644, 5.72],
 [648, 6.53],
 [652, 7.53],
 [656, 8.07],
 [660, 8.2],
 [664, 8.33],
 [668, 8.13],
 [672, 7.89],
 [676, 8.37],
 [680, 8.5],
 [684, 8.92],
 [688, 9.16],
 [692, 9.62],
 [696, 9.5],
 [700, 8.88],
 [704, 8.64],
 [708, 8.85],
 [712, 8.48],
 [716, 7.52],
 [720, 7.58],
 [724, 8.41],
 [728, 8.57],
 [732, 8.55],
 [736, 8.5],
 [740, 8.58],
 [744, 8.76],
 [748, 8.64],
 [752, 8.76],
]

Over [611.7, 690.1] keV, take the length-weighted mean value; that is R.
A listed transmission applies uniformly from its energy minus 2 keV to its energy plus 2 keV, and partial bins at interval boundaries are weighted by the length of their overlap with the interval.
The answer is 6.99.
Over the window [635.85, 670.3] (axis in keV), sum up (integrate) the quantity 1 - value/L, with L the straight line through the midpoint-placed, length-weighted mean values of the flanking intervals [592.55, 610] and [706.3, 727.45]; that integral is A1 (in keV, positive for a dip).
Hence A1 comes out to 6.23 keV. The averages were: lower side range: 8.71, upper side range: 8.19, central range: 6.94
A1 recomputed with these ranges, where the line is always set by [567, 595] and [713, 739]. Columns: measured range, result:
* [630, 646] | 7.5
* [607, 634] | 6.8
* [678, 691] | -0.9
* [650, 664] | 0.7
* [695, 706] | -0.9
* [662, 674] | 0.4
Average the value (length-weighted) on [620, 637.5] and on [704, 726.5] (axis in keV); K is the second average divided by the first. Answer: 1.7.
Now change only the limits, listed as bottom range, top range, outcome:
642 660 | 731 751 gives 1.21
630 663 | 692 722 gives 1.40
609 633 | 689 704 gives 1.47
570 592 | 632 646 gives 0.53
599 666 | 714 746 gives 1.23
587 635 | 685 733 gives 1.19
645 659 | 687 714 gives 1.23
